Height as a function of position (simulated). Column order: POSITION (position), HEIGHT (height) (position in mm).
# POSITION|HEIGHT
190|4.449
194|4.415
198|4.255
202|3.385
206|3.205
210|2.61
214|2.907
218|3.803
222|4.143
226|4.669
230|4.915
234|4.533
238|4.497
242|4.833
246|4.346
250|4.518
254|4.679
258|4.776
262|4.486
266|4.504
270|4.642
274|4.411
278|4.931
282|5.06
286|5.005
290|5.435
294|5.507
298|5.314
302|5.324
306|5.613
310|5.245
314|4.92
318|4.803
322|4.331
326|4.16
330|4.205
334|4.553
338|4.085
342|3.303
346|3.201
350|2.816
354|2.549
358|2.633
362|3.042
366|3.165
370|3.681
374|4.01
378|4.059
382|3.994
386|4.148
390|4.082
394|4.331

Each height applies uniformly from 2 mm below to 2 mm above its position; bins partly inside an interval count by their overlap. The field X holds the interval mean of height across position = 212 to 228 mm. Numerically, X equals 3.88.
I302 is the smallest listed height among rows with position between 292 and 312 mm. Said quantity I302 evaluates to 5.245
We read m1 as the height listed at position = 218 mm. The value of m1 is 3.803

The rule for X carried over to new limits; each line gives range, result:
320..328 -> 4.25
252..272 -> 4.62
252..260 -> 4.73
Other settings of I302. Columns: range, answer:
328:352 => 2.816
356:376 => 2.633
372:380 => 4.01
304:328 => 4.16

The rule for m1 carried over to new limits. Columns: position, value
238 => 4.497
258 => 4.776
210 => 2.61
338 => 4.085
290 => 5.435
